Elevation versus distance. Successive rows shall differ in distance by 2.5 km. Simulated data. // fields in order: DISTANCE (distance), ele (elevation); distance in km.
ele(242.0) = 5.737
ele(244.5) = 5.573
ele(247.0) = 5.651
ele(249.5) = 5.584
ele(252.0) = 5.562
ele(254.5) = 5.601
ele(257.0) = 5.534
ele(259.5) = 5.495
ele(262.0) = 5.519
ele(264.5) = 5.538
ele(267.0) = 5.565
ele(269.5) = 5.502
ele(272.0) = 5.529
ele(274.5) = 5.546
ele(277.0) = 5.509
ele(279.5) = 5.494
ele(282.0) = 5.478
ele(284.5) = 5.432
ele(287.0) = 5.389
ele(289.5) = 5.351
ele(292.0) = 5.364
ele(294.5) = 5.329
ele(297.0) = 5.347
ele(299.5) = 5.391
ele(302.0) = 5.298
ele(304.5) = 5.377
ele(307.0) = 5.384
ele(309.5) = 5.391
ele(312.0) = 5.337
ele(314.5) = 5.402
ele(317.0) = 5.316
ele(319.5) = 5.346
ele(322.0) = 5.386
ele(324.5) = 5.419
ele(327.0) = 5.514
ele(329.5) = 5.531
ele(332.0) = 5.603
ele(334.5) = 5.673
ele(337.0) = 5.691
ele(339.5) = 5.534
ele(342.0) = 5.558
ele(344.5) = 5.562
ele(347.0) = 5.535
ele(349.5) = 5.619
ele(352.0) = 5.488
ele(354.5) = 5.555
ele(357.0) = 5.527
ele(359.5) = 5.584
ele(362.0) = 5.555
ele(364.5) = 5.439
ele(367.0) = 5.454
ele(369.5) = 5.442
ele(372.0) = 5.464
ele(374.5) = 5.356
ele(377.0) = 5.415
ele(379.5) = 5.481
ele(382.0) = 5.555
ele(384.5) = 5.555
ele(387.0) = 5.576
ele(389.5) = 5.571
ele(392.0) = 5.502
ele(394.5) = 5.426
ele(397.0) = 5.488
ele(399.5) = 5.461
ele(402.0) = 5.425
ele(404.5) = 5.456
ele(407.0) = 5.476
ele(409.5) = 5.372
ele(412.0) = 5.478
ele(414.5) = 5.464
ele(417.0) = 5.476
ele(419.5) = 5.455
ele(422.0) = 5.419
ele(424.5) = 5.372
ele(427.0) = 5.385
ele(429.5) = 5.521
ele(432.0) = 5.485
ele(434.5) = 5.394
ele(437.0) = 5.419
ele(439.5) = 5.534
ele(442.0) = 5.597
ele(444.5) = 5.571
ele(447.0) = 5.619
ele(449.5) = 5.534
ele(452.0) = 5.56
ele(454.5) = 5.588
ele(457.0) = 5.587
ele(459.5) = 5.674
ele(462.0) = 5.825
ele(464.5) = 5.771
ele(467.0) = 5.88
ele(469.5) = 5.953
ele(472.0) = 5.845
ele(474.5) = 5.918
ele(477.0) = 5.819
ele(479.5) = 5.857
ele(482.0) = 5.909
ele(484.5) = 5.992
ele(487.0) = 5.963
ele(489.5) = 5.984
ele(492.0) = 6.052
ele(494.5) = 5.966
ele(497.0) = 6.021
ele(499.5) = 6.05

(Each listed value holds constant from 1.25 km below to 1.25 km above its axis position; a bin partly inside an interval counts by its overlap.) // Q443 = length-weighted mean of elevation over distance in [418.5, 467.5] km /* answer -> 5.56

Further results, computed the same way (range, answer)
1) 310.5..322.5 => 5.36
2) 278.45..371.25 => 5.46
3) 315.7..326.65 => 5.38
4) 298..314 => 5.36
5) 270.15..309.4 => 5.42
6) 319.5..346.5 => 5.54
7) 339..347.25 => 5.55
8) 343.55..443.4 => 5.48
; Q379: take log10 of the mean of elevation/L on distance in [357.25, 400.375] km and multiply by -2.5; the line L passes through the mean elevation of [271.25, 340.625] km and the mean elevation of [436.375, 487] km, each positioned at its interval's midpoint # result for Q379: 0.02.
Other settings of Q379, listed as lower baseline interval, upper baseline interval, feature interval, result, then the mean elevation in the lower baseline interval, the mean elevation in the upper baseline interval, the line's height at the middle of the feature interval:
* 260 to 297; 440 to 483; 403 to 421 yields 0.040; 5.46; 5.73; 5.66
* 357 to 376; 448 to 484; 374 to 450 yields 0.025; 5.47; 5.77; 5.61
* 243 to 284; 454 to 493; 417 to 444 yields 0.063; 5.54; 5.85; 5.79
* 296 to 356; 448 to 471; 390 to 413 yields 0.029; 5.47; 5.71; 5.6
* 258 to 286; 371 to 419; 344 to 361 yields -0.013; 5.51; 5.47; 5.49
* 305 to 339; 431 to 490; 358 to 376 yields 0.014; 5.46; 5.72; 5.54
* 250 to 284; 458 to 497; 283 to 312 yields 0.042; 5.53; 5.9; 5.58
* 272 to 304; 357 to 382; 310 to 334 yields 0.001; 5.41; 5.47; 5.44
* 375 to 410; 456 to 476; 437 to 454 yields 0.031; 5.48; 5.81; 5.72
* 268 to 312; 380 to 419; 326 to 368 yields -0.020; 5.42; 5.48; 5.45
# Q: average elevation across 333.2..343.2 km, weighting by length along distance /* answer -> 5.61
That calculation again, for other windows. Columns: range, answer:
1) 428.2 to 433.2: 5.5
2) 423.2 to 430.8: 5.43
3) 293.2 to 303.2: 5.34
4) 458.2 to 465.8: 5.76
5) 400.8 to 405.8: 5.44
